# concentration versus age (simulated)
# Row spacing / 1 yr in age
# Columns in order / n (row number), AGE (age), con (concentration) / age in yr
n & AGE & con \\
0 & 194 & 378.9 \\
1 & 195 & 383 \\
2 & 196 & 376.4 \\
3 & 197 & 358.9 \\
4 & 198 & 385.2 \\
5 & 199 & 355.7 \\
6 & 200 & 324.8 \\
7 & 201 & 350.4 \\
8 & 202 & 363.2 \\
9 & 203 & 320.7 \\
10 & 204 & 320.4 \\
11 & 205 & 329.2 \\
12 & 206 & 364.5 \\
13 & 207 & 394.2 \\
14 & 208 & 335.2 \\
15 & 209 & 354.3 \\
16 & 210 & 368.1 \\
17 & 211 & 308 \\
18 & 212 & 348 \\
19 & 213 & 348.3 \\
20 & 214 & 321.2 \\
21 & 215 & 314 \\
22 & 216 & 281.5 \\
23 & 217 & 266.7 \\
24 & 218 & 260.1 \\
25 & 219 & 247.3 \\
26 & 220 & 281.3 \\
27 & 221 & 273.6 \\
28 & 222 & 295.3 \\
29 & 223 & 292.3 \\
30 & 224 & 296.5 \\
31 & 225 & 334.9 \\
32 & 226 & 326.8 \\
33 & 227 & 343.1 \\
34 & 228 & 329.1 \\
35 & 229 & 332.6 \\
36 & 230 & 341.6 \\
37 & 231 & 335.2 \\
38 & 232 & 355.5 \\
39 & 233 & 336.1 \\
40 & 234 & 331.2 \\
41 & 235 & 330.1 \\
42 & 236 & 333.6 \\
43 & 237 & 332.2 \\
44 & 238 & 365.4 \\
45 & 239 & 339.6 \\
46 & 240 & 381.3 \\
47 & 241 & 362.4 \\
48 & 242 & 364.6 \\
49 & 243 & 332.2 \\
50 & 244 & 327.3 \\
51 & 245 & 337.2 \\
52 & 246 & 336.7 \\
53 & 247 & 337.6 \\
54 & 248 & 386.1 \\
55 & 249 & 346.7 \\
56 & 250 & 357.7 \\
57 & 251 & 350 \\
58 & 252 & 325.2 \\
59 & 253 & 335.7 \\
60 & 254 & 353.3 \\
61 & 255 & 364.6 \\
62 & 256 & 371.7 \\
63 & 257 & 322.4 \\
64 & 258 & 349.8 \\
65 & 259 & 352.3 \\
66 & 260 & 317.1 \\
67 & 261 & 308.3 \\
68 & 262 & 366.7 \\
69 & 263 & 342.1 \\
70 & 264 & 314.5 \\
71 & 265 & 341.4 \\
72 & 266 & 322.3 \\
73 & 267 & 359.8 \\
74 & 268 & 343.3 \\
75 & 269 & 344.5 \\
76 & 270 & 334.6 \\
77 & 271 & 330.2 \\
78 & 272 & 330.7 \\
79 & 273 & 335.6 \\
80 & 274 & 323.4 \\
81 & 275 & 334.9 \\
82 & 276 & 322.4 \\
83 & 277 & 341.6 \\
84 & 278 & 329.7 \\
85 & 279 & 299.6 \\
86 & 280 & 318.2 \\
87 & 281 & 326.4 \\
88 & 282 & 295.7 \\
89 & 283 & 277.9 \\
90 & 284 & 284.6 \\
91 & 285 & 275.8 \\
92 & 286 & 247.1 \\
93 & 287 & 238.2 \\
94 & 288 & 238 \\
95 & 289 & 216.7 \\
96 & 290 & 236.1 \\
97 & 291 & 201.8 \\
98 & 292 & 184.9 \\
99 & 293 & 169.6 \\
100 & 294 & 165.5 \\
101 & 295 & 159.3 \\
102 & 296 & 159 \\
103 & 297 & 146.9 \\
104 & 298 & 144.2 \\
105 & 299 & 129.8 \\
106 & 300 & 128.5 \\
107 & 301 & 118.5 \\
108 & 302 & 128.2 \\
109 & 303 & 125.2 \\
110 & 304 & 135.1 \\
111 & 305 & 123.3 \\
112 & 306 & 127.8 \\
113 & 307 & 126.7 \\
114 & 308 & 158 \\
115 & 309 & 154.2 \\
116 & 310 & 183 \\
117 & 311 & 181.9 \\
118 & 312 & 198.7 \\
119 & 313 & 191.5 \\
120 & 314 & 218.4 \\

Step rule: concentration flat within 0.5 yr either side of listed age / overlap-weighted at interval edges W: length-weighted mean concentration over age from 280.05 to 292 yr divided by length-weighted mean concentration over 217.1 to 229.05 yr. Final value 0.86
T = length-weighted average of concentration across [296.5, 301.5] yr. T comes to 134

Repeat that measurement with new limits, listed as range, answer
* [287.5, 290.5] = 230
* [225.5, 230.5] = 335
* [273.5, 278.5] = 330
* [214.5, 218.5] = 281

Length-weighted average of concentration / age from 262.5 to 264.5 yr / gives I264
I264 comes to 328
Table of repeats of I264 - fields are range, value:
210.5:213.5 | 335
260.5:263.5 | 339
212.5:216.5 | 316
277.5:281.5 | 318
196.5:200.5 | 356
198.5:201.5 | 344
